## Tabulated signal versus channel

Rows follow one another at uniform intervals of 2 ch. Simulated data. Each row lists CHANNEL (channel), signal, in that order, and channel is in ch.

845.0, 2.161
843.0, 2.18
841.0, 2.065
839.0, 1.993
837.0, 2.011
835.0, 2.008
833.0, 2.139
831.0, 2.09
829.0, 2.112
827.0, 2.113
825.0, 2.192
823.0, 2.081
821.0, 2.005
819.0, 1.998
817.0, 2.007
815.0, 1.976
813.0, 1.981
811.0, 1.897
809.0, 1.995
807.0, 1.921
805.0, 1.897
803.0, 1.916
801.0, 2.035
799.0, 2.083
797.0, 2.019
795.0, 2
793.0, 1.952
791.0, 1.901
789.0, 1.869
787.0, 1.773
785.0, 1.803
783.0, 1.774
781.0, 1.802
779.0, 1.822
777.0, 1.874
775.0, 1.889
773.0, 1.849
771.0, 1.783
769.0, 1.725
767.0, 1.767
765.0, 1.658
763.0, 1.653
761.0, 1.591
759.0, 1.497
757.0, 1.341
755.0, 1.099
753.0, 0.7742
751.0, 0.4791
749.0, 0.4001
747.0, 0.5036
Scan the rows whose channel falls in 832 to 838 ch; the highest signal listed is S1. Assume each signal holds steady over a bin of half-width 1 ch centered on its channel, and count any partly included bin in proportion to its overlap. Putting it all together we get 2.139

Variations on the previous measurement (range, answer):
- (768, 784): 1.889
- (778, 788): 1.822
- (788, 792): 1.901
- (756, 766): 1.658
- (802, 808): 1.921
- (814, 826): 2.192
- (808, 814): 1.995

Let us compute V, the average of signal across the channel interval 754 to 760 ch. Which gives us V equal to 1.31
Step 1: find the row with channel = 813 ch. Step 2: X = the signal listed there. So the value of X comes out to 1.981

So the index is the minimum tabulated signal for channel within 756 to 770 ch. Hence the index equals 1.341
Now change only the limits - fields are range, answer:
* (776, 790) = 1.773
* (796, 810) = 1.897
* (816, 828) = 1.998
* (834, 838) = 2.008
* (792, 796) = 1.952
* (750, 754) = 0.4791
